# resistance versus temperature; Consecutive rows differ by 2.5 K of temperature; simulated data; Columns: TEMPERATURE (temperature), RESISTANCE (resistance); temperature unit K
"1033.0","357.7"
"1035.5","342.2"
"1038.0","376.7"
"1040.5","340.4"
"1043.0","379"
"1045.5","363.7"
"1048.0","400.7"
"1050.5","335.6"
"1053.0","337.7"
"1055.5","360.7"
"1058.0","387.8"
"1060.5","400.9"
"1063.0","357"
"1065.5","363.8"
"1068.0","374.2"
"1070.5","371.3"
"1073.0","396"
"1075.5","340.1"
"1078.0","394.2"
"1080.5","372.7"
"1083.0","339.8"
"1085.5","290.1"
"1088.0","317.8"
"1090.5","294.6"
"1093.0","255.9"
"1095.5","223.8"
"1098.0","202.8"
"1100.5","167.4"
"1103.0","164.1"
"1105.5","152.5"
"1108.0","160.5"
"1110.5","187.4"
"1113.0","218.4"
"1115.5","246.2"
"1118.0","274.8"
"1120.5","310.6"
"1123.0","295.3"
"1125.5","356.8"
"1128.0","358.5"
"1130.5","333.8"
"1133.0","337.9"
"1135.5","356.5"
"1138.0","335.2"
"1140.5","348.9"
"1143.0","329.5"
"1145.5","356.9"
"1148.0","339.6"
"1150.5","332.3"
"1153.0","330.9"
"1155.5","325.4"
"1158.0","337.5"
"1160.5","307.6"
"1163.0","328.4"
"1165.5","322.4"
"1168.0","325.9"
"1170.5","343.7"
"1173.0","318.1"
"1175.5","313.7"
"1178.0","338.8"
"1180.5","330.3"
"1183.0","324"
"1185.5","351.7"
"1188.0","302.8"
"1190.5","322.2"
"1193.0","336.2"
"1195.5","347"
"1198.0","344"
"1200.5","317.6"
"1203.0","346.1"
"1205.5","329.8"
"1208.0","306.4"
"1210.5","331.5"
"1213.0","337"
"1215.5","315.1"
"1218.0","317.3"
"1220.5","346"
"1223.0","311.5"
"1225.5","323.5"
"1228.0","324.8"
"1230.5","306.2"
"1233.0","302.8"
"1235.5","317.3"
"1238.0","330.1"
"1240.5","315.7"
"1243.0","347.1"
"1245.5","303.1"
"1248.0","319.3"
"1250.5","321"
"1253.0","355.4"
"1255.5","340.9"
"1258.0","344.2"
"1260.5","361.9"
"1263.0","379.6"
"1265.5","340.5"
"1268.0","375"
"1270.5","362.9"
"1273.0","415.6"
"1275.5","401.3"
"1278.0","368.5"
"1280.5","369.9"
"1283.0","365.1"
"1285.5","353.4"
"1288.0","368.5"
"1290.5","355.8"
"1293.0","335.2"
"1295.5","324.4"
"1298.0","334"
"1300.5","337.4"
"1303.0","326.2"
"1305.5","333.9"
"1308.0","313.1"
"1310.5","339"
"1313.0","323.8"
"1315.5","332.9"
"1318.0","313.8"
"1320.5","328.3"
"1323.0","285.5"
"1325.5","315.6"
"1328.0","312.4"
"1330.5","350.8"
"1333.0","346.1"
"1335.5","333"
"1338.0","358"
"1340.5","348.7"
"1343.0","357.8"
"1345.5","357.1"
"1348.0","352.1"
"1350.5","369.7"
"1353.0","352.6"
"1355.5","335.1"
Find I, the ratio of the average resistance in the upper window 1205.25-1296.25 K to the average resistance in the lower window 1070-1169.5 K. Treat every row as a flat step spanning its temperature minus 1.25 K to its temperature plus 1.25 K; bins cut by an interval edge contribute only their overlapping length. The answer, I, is 1.14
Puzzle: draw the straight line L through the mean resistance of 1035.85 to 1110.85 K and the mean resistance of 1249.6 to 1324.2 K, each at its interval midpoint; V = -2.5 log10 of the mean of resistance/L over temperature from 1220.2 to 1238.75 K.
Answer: 0.07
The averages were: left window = 315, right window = 347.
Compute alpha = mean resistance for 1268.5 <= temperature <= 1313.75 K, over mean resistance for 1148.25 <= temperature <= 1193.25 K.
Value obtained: 1.08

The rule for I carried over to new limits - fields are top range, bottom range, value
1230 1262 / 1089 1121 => 1.51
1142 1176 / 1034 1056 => 0.92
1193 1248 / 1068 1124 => 1.19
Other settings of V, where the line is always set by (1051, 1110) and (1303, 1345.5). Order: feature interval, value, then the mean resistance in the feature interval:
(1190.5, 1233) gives -0.03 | 327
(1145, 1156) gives -0.08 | 336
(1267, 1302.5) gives -0.11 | 361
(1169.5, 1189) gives -0.04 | 328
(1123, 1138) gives -0.11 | 343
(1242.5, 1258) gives -0.03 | 331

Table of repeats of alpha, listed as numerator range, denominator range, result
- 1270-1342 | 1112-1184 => 1.06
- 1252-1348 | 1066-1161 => 1.15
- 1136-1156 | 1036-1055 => 0.94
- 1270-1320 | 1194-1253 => 1.07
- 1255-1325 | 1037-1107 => 1.08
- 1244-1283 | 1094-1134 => 1.44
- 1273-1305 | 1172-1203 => 1.08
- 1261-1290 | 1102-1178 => 1.23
